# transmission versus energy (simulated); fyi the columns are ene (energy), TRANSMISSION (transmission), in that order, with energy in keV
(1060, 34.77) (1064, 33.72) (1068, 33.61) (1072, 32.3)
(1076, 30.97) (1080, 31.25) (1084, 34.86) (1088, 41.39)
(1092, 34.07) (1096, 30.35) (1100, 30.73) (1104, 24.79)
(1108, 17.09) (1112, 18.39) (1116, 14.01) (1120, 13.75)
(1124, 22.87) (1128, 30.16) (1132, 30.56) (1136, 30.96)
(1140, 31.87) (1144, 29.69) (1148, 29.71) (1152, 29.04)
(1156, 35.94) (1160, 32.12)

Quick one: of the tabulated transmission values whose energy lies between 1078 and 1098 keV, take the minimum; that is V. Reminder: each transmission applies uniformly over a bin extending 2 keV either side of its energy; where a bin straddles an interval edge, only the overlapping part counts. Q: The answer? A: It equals 30.35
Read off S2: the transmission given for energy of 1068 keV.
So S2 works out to 33.61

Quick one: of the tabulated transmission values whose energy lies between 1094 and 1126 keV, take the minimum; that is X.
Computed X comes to 13.75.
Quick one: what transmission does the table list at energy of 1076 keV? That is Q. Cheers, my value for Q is 30.97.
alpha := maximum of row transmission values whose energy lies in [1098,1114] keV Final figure 30.73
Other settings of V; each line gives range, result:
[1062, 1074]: 32.3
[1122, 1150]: 22.87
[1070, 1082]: 30.97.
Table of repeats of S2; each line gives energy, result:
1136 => 30.96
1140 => 31.87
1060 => 34.77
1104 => 24.79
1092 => 34.07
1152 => 29.04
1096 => 30.35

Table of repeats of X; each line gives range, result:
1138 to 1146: 29.69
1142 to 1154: 29.04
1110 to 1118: 14.01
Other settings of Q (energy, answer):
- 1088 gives 41.39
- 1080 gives 31.25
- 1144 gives 29.69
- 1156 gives 35.94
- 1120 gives 13.75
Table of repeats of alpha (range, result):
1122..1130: 30.16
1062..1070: 33.72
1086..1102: 41.39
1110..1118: 18.39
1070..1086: 34.86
